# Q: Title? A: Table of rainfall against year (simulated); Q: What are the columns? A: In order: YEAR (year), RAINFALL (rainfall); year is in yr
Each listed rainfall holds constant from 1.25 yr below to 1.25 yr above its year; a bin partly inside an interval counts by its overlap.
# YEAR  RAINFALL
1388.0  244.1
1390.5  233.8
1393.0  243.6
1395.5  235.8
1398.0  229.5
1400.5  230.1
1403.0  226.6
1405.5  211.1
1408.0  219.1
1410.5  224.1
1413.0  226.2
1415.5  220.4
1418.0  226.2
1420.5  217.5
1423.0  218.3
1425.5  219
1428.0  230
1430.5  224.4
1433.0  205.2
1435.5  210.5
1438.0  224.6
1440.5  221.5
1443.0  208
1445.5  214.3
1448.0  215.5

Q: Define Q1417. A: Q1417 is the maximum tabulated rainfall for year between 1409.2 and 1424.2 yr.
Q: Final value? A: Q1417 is 226.2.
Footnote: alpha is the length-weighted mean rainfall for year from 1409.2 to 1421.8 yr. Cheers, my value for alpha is 223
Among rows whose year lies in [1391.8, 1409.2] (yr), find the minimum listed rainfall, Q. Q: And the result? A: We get 211.1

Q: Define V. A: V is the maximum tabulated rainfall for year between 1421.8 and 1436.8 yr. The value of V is 230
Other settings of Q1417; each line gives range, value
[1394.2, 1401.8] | 235.8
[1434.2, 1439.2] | 224.6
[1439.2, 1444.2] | 221.5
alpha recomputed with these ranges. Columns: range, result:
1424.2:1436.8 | 218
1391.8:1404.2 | 233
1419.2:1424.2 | 218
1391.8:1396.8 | 240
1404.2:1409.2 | 215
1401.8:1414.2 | 221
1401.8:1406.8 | 219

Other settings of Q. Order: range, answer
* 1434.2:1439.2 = 210.5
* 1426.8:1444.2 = 205.2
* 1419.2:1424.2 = 217.5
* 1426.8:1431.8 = 224.4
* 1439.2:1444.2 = 208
